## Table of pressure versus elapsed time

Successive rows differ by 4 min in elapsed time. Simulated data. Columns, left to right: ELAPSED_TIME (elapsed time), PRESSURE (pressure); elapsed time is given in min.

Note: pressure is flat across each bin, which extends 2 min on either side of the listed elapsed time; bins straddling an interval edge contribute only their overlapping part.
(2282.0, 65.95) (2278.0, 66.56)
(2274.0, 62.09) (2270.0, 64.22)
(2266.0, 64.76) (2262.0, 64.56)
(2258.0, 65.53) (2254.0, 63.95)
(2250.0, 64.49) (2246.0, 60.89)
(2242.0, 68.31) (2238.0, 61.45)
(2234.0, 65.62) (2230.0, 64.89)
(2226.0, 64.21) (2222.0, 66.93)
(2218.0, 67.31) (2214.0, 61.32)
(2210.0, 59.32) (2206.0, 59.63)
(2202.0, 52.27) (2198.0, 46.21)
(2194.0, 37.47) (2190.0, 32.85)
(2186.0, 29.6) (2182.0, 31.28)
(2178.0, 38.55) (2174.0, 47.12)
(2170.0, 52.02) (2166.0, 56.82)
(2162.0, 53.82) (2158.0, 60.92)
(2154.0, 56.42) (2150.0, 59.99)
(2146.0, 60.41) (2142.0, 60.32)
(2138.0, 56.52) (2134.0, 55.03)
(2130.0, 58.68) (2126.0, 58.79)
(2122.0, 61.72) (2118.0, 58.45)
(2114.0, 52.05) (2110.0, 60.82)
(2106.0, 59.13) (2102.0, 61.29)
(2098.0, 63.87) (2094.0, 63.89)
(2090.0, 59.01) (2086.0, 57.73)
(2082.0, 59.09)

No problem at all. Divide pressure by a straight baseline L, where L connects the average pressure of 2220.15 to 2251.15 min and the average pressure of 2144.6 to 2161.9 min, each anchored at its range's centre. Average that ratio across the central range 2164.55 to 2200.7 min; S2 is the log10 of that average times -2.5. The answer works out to 0.419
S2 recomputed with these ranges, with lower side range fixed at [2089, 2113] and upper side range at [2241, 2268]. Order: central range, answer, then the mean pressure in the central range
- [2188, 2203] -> 0.456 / 41.5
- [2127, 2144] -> 0.075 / 57.7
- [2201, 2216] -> 0.088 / 58.5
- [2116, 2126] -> 0.030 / 59.8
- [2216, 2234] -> -0.033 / 65.8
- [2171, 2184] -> 0.489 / 40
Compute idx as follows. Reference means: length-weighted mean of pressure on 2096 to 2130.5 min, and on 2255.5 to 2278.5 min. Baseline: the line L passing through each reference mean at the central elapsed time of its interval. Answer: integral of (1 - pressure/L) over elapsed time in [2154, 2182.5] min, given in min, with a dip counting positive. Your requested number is 5.2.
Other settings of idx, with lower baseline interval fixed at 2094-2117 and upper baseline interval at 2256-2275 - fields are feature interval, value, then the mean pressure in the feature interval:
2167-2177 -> 2.0 min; 49.2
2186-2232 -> 6.1 min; 54.5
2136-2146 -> 0.3 min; 58.8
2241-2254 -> -0.1 min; 64.2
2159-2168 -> 0.8 min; 55.9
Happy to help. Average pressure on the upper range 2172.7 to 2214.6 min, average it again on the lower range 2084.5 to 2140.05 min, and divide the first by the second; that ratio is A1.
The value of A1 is 0.75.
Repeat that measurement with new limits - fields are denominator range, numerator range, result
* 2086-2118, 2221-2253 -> 1.08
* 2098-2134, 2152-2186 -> 0.82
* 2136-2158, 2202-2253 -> 1.07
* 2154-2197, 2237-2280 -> 1.44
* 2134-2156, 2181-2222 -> 0.84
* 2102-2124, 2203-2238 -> 1.08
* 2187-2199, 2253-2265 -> 1.73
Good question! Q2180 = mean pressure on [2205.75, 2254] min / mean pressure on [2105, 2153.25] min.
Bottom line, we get 1.09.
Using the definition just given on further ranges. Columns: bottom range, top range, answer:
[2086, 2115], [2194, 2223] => 0.95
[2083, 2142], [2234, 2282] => 1.09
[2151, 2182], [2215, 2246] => 1.27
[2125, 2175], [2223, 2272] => 1.13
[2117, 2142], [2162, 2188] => 0.74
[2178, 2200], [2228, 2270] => 1.80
